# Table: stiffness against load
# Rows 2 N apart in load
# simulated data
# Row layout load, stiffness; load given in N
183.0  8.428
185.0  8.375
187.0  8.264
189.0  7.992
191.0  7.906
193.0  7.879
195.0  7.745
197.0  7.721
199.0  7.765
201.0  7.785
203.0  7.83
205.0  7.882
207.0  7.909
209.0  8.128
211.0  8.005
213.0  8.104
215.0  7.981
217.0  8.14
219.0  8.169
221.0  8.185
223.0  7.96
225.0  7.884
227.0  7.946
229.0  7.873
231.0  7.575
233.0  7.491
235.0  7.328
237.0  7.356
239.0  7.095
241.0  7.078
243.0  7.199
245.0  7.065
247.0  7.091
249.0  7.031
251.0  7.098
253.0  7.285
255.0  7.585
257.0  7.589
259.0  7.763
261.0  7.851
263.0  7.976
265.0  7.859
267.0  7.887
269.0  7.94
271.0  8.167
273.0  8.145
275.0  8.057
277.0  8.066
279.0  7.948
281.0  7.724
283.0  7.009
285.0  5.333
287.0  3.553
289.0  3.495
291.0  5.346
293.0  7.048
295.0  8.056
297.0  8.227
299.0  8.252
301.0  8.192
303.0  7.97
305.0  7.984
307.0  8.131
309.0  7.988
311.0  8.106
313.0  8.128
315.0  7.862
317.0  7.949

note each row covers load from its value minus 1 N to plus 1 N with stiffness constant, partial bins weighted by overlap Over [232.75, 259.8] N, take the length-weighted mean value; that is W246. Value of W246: 7.28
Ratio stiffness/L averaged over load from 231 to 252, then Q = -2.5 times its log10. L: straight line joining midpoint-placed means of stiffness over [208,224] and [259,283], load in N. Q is 0.115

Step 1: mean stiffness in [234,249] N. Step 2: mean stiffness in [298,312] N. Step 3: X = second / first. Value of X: 1.13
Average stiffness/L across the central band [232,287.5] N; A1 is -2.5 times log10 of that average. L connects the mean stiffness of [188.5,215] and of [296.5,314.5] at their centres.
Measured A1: 0.09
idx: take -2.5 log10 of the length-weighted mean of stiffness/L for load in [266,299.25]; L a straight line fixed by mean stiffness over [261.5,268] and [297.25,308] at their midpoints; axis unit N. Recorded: 0.14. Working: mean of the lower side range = 7.9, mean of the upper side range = 8.11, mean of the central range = 7.05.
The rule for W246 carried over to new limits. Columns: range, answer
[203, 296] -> 7.42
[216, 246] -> 7.62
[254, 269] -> 7.8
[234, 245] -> 7.2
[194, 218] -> 7.92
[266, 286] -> 7.63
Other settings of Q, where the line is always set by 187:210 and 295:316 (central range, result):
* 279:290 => 0.38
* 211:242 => 0.03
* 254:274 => 0.02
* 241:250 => 0.13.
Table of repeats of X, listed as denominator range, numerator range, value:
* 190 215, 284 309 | 0.87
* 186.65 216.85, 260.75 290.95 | 0.89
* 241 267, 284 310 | 0.92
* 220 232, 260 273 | 1.01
